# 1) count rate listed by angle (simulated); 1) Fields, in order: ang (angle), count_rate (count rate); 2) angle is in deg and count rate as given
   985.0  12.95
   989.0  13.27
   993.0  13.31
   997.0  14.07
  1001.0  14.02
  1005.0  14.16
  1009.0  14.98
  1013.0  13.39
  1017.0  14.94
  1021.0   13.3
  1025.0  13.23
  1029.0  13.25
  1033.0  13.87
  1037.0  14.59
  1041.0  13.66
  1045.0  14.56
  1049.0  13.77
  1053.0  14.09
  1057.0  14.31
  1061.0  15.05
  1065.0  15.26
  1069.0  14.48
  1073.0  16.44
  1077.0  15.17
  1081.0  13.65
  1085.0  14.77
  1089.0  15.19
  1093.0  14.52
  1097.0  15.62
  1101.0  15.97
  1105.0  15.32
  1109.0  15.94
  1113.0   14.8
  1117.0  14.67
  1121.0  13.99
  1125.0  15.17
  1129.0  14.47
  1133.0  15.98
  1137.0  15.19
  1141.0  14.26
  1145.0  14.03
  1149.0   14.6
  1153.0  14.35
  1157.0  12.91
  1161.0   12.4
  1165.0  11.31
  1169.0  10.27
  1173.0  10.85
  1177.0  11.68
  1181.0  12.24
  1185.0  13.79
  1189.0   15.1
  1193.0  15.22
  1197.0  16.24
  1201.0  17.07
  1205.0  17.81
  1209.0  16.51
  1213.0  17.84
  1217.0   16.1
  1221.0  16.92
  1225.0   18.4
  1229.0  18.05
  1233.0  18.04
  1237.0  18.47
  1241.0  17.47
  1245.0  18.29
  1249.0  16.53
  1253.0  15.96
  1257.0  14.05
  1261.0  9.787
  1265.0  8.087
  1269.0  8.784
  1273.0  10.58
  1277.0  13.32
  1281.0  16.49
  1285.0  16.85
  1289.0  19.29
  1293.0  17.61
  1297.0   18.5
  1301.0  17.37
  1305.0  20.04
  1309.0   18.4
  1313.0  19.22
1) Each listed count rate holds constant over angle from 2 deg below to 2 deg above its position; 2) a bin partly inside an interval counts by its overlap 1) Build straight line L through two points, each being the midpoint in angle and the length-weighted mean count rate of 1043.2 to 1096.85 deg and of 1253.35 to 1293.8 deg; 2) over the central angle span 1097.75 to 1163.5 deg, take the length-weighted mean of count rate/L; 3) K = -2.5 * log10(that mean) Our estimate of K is -0.02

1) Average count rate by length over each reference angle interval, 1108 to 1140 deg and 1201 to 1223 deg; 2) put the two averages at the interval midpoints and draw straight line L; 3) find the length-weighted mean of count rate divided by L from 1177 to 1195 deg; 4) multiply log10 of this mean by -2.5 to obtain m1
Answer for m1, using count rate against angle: 0.19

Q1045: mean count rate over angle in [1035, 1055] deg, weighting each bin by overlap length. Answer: 14.1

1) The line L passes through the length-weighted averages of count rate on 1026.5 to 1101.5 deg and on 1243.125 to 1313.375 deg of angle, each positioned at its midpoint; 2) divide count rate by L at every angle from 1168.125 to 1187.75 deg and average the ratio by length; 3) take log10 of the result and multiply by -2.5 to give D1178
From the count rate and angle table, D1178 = 0.25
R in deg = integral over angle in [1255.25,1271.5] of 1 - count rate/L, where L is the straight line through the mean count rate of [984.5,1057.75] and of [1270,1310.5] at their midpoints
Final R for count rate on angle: 6.2 deg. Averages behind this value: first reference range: 13.9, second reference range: 16.6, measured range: 10.1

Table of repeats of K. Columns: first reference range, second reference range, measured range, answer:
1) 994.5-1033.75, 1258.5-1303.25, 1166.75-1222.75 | -0.05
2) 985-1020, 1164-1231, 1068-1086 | -0.04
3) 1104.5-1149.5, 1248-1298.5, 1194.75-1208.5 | -0.17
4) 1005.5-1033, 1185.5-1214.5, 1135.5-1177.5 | 0.22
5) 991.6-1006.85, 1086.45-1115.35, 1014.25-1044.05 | 0.04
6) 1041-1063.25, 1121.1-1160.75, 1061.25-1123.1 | -0.05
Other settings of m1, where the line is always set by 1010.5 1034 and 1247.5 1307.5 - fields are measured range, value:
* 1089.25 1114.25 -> -0.10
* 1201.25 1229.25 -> -0.18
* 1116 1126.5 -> -0.03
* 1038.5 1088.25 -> -0.06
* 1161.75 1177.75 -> 0.28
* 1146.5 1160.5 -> 0.04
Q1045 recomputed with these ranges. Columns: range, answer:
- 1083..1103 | 15.2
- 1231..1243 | 18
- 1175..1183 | 12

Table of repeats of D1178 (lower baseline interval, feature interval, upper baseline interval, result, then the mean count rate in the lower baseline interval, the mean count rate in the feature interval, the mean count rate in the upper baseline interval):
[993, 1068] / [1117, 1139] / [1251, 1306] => -0.04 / 14.1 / 14.9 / 14.7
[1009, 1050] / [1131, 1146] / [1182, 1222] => 0.03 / 13.9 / 14.9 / 16.1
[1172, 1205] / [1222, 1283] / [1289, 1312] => 0.12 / 14.3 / 14.9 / 18.5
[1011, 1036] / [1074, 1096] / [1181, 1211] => -0.03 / 13.7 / 14.8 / 15.7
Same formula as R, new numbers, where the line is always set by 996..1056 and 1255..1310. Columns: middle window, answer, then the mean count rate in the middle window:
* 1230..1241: -2.5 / 18.1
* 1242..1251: -1.6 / 17.4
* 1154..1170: 2.7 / 12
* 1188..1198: -0.6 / 15.5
